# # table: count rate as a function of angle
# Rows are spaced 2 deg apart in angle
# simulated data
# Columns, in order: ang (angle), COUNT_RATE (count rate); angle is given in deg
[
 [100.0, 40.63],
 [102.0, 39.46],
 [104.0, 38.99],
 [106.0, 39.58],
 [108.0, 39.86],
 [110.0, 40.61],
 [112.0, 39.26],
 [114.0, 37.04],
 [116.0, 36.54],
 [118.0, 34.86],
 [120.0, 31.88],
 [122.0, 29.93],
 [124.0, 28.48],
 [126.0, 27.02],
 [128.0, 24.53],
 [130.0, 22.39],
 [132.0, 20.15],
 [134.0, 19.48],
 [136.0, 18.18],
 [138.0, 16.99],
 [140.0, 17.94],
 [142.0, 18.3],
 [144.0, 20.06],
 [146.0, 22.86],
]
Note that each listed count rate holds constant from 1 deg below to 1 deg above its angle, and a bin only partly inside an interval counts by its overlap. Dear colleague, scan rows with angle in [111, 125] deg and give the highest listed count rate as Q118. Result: 39.26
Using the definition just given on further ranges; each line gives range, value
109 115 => 40.61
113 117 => 37.04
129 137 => 22.39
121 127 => 29.93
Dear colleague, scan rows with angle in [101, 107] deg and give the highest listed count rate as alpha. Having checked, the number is 39.58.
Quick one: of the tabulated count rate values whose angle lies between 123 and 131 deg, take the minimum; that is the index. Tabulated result 22.39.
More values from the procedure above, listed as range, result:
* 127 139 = 16.99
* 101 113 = 38.99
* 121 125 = 28.48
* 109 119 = 34.86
